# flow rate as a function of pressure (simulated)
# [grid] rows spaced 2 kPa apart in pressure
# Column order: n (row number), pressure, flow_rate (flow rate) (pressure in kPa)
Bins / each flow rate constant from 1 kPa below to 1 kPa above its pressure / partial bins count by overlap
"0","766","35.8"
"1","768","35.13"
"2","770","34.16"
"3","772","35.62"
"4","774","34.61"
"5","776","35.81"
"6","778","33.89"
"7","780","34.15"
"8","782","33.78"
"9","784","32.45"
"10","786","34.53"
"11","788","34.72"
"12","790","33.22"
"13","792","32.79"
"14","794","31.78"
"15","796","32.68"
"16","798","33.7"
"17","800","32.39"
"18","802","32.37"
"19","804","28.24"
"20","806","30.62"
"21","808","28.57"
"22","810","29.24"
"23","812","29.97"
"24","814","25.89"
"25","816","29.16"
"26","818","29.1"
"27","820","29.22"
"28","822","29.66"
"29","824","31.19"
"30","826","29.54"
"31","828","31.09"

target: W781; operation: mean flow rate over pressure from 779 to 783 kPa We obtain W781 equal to 34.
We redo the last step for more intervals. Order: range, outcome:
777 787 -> 33.8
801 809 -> 29.9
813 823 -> 28.6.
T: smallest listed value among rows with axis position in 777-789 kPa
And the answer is 32.45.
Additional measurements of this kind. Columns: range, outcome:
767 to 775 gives 34.16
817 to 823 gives 29.1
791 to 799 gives 31.78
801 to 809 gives 28.24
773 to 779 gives 33.89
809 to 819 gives 25.89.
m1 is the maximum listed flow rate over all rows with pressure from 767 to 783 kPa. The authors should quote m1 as 35.81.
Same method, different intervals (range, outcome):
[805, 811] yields 30.62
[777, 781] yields 34.15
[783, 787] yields 34.53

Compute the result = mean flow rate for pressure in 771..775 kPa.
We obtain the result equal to 35.1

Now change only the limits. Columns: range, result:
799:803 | 32.4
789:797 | 32.6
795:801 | 32.9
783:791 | 33.7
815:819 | 29.1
